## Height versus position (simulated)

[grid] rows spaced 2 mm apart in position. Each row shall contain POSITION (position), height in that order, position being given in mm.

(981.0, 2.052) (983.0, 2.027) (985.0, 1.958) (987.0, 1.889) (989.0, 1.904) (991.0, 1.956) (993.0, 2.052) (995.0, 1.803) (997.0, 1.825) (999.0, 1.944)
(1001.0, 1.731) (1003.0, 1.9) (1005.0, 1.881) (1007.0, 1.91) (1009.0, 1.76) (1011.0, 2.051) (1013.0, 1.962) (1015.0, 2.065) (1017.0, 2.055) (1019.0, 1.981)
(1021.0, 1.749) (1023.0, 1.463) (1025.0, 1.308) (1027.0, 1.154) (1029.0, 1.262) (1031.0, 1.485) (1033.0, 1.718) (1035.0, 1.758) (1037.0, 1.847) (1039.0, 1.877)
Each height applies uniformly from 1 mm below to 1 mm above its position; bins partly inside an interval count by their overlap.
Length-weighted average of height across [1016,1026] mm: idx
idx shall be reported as 1.71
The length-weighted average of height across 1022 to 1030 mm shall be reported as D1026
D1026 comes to 1.3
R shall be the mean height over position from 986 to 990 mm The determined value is 1.9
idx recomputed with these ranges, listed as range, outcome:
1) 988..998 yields 1.91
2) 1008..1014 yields 1.92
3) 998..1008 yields 1.87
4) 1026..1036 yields 1.48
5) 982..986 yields 1.99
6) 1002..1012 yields 1.9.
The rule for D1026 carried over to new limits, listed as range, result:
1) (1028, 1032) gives 1.37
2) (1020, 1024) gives 1.61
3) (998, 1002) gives 1.84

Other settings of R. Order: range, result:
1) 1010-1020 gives 2.02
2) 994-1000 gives 1.86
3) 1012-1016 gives 2.01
